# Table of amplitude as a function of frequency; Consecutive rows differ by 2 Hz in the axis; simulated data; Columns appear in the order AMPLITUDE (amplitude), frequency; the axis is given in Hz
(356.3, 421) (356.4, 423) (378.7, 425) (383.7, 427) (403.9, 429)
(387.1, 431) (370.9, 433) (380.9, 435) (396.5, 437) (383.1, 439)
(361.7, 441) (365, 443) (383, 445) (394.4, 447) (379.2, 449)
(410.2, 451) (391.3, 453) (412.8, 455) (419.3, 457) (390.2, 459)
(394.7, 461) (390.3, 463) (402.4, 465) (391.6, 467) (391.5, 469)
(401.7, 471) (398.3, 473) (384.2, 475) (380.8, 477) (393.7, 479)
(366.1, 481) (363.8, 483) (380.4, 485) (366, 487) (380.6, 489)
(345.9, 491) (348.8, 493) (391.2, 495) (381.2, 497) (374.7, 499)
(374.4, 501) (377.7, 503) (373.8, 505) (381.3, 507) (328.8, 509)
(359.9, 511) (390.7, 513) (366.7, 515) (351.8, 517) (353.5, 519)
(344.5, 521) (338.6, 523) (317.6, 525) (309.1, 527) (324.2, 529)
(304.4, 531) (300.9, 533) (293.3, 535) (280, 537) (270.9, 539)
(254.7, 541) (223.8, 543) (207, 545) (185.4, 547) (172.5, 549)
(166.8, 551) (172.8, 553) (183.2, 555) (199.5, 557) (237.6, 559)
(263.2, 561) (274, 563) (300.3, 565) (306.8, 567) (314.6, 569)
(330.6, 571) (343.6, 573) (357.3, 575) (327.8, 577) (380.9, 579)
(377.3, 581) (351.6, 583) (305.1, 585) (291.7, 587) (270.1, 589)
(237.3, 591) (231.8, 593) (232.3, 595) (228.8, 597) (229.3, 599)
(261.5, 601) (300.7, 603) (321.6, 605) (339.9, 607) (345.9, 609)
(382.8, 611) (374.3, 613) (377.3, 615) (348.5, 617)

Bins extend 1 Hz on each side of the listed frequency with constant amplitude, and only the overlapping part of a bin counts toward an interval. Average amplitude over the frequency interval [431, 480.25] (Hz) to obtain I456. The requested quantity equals 390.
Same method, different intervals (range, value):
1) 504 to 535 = 341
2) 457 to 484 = 390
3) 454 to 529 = 373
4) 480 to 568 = 309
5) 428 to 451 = 384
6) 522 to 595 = 277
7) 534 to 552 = 228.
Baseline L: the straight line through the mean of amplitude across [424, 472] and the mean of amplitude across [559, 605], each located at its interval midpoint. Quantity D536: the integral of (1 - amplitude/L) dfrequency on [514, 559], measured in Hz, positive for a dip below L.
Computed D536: 8.3 Hz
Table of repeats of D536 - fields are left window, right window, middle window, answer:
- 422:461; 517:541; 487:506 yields -1.80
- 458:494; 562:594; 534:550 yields 4.81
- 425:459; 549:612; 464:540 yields -2.98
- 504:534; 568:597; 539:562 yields 8.25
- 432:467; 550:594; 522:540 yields 0.82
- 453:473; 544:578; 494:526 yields -3.17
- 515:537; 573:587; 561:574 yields 1.24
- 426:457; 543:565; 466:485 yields -2.89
